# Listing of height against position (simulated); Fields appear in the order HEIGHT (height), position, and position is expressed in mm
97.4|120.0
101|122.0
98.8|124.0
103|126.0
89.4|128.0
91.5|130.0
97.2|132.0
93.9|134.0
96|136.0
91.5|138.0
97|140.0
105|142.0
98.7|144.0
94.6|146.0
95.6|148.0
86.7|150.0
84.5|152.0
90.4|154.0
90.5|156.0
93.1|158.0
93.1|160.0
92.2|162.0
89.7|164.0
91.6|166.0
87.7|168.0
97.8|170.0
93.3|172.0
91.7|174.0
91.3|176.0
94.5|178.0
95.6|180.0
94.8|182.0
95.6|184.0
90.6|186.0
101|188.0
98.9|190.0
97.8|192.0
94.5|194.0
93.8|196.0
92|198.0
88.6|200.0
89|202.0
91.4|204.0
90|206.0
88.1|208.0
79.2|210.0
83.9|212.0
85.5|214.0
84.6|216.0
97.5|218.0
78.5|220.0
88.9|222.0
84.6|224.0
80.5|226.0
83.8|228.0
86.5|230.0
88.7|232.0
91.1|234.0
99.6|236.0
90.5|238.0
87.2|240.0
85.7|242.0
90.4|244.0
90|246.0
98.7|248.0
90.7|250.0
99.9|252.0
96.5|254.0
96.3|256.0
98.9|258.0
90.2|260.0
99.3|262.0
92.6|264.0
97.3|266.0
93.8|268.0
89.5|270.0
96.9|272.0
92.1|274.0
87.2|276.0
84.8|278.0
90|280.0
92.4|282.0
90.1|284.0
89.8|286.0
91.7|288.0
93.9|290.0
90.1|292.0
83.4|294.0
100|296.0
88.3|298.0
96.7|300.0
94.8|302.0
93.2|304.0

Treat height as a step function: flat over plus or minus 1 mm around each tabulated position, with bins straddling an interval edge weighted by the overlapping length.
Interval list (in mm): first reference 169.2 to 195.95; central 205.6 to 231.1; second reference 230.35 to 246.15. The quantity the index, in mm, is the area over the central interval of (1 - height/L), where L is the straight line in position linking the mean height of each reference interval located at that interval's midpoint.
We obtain 1.8 mm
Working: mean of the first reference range 95.1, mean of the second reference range 90.3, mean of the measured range 85.4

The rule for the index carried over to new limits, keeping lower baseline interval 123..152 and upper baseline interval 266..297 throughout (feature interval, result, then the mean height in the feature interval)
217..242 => 1.3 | 88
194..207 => 0.3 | 91.1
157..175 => 0.4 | 92.2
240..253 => 0.0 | 92.2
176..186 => 0.0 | 94.3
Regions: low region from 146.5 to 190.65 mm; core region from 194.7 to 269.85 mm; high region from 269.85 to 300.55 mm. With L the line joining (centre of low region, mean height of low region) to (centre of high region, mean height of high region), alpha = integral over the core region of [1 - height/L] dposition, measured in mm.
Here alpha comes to 1.1 mm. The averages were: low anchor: 92.7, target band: 90.4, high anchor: 91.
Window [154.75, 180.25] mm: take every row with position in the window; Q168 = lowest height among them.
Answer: 87.7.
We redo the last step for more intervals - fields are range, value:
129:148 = 91.5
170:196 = 90.6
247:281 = 84.8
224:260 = 80.5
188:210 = 79.2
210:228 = 78.5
